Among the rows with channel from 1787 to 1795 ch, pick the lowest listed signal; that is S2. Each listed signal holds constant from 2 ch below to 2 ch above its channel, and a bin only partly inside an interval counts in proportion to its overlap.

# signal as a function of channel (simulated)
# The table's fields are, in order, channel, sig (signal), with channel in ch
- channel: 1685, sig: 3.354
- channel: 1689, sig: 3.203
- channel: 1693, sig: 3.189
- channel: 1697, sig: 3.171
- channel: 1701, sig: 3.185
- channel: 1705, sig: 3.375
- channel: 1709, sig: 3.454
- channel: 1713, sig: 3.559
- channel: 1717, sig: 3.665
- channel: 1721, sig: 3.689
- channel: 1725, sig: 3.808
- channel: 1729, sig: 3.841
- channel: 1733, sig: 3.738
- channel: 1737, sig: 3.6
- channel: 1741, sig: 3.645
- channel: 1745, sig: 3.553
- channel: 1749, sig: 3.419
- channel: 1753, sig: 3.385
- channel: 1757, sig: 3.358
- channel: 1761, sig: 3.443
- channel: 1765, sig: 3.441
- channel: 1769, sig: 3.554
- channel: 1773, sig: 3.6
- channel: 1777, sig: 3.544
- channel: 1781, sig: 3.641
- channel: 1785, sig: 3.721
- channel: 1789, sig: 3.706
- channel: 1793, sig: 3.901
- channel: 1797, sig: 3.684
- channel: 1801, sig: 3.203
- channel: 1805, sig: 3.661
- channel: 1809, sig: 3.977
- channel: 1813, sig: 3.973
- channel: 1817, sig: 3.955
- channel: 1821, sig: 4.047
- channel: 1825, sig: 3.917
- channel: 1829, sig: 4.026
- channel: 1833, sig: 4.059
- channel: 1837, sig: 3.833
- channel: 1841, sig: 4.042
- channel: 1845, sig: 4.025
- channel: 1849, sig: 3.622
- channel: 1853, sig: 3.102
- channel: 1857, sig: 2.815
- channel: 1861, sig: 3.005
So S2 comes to 3.706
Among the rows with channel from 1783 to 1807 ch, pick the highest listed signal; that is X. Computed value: 3.901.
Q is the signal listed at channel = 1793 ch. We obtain 3.901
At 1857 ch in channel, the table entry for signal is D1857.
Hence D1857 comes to 2.815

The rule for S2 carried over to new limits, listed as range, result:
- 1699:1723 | 3.185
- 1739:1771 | 3.358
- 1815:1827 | 3.917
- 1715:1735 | 3.665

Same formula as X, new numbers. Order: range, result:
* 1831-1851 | 4.059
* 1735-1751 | 3.645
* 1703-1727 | 3.808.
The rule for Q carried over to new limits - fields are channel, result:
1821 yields 4.047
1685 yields 3.354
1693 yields 3.189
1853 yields 3.102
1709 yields 3.454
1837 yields 3.833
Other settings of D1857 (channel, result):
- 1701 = 3.185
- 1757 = 3.358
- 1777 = 3.544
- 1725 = 3.808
